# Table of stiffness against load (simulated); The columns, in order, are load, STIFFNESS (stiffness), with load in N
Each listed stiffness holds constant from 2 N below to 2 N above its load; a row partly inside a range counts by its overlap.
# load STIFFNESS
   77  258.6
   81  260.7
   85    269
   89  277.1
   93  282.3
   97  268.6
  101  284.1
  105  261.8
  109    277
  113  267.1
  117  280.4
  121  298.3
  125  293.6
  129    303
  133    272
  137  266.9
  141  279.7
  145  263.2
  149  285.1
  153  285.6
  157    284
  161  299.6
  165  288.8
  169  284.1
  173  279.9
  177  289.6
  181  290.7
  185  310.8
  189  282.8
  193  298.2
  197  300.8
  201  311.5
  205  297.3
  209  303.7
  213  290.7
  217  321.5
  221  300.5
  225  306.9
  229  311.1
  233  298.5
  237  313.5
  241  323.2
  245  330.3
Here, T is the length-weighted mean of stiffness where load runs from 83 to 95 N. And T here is 276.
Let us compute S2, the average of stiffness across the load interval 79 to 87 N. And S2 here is 265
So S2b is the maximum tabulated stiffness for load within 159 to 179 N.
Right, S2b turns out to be 299.6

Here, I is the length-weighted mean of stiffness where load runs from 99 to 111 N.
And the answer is 274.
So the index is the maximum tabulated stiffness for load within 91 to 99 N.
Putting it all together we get 282.3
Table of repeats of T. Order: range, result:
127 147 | 277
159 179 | 288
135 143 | 273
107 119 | 275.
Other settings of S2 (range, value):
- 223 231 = 309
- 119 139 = 287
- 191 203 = 304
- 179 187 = 301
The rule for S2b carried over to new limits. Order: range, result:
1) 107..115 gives 277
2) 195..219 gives 321.5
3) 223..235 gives 311.1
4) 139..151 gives 285.1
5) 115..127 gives 298.3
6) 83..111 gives 284.1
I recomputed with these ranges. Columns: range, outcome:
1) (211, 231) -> 306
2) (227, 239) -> 308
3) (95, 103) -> 276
